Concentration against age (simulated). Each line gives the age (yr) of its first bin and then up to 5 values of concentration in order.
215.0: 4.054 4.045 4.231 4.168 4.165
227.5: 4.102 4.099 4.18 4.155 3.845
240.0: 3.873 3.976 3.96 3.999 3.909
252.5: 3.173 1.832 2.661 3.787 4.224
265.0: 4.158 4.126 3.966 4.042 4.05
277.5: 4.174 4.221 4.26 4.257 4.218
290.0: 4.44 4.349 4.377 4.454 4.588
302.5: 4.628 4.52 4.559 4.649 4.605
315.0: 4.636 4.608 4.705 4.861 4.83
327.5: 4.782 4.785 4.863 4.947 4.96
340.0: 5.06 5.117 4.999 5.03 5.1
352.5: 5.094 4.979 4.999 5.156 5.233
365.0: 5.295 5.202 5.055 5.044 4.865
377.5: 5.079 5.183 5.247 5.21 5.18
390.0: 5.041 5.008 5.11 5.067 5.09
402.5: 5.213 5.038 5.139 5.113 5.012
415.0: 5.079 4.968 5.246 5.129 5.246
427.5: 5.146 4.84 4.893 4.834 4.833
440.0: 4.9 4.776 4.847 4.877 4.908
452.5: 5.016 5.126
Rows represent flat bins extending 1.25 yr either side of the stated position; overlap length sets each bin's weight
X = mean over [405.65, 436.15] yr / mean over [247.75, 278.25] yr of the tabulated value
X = 1.4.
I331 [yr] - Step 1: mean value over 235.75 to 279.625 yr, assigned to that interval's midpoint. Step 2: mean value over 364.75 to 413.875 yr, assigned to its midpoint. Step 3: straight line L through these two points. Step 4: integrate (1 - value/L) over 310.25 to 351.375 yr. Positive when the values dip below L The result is -3.22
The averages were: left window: 3.76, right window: 5.11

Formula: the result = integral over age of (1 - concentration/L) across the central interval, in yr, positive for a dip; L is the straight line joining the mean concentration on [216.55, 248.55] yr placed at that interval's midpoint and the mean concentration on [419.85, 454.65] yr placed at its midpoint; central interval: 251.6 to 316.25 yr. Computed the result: 2.7 yr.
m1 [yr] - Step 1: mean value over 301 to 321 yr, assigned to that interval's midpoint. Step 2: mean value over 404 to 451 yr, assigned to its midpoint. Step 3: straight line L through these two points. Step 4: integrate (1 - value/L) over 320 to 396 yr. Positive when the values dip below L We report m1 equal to -4.3 yr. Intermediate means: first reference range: 4.61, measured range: 5.04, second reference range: 4.99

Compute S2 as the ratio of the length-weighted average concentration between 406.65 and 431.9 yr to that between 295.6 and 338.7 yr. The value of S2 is 1.08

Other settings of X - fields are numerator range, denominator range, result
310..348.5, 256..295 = 1.19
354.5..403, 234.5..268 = 1.39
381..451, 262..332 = 1.13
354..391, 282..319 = 1.14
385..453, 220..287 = 1.29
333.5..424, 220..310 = 1.26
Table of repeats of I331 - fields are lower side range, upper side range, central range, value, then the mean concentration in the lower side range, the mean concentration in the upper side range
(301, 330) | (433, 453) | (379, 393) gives -1.1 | 4.68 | 4.87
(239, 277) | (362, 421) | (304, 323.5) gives -1.5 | 3.72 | 5.11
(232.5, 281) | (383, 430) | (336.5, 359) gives -2.2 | 3.8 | 5.11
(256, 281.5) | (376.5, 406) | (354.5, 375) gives -1.0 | 3.92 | 5.12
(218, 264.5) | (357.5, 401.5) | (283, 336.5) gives -1.7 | 3.81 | 5.12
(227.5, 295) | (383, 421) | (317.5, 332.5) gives -1.1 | 3.93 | 5.1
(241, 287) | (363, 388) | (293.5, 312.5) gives -1.1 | 3.83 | 5.14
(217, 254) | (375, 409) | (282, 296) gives 0.1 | 3.98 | 5.11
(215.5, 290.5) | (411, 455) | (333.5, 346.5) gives -1.7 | 3.94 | 4.98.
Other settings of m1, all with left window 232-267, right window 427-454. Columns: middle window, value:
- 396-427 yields -2.6 yr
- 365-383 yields -2.5 yr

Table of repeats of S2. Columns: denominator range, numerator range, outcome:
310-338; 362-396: 1.07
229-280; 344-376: 1.33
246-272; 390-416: 1.41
